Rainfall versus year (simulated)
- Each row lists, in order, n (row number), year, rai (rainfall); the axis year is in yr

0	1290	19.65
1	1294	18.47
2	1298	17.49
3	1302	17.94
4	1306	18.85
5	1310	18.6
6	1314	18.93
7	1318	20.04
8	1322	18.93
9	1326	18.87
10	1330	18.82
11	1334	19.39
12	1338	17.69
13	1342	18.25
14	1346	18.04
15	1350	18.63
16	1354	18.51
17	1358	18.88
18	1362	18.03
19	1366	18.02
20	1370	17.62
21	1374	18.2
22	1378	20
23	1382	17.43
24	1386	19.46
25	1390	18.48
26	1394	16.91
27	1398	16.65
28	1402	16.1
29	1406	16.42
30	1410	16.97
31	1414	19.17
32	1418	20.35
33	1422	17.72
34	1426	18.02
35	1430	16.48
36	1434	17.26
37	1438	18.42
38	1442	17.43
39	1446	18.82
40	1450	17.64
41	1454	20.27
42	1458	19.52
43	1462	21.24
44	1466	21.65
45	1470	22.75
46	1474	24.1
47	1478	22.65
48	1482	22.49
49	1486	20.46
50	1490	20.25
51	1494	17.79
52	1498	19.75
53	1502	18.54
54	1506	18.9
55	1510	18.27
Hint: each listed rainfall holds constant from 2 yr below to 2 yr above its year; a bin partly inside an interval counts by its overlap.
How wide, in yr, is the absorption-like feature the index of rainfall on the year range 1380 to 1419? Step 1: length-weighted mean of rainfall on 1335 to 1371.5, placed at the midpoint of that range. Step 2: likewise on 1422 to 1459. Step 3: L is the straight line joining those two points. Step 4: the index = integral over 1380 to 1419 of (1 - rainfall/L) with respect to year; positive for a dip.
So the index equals 0.97 yr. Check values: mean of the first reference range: 18.2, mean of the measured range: 17.7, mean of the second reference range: 18.1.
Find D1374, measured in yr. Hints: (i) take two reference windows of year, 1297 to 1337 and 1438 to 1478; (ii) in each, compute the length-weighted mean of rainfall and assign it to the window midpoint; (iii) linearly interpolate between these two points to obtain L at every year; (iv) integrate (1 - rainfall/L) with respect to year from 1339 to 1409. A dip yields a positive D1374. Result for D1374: 5.3 yr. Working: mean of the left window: 18.8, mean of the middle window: 18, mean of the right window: 20.4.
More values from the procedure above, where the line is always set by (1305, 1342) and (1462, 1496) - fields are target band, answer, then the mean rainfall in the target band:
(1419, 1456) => 4.9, 18.1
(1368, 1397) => 2.4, 18.2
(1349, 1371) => 1.3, 18.3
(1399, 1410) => 2.1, 16.4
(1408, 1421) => 1.1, 18.7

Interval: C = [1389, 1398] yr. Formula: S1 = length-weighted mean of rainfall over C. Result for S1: 17.4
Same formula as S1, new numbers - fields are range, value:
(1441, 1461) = 18.9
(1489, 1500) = 19.2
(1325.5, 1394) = 18.4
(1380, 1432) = 17.7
